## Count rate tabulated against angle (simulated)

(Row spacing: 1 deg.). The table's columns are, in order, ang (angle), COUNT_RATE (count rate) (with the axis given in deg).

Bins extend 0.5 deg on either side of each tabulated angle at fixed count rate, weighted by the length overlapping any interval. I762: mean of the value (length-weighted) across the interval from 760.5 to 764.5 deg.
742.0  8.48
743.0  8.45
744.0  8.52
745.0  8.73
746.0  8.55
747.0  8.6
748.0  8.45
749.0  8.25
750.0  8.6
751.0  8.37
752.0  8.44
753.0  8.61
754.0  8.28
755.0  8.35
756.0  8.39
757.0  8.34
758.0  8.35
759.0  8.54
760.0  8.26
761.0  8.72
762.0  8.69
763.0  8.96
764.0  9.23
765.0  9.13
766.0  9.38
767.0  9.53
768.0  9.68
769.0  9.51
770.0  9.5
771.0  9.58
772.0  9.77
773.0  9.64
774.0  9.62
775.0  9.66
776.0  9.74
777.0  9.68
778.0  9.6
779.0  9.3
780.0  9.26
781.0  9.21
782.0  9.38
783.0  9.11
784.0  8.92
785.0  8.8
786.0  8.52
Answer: 8.9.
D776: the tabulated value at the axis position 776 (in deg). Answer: 9.74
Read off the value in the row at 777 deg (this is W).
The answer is 9.68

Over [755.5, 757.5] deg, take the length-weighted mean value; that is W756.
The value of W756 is 8.37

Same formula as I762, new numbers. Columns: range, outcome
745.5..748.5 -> 8.53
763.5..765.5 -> 9.18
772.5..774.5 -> 9.63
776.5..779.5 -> 9.53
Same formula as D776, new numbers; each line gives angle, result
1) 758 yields 8.35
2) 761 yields 8.72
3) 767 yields 9.53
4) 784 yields 8.92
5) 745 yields 8.73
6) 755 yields 8.35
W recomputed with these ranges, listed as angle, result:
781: 9.21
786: 8.52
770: 9.5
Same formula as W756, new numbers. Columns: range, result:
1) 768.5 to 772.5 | 9.59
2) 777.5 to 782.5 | 9.35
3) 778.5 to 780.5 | 9.28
